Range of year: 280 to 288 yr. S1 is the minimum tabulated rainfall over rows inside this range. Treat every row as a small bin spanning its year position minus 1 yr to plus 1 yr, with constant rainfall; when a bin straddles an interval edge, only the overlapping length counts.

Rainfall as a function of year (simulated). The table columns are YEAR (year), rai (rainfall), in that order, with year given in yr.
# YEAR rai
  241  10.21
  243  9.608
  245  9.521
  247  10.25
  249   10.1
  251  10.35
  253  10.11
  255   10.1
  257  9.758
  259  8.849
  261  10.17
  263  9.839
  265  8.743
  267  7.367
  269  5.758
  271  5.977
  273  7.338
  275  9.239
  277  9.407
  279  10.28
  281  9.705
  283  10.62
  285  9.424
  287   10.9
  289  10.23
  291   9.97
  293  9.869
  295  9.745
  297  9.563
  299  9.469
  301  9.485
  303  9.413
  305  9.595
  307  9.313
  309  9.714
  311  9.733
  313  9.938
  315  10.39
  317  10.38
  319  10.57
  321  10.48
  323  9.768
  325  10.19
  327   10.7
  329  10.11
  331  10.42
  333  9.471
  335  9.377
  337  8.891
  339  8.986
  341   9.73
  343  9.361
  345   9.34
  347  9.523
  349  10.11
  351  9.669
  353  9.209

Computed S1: 9.424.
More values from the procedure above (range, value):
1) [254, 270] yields 5.758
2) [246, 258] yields 9.758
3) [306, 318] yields 9.313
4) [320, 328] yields 9.768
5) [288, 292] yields 9.97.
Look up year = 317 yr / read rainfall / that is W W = 10.38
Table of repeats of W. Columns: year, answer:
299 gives 9.469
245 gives 9.521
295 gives 9.745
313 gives 9.938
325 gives 10.19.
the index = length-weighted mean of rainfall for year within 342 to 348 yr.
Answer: 9.41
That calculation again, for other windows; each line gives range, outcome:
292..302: 9.63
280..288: 10.2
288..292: 10.1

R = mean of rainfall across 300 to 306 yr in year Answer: 9.5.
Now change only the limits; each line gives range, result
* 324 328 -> 10.4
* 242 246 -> 9.56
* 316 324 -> 10.3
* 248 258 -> 10.1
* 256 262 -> 9.59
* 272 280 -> 9.07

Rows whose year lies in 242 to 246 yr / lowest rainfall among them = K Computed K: 9.521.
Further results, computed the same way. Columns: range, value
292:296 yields 9.745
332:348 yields 8.891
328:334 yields 9.471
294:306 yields 9.413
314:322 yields 10.38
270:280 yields 5.977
